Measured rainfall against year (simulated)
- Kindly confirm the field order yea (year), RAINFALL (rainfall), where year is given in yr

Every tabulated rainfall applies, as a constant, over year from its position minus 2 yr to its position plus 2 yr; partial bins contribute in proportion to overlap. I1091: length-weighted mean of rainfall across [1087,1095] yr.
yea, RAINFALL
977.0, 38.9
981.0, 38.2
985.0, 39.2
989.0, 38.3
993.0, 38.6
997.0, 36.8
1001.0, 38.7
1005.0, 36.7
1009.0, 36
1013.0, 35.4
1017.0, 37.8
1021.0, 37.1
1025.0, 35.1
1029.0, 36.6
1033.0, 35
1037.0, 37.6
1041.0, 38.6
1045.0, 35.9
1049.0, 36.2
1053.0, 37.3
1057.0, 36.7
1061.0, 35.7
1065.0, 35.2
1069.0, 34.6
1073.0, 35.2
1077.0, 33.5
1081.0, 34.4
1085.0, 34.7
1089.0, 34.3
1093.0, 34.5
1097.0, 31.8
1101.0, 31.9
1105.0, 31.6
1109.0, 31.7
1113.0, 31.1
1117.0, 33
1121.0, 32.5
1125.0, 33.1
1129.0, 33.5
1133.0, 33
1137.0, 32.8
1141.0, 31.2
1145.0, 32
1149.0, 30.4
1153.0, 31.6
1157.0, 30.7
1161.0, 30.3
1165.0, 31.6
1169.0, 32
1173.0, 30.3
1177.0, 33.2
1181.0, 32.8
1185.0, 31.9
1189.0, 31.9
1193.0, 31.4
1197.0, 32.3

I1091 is 34.4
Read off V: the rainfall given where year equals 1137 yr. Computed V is 32.8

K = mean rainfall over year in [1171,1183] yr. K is 32.1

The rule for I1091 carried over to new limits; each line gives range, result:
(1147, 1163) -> 30.8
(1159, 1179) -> 31.5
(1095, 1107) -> 31.8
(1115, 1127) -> 32.9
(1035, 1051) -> 37.1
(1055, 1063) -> 36.2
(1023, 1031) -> 35.9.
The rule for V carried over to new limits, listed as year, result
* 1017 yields 37.8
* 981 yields 38.2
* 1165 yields 31.6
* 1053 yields 37.3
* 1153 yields 31.6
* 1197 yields 32.3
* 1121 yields 32.5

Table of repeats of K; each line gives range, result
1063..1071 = 34.9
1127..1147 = 32.5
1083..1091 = 34.5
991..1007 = 37.7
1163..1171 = 31.8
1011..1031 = 36.4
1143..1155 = 31.3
